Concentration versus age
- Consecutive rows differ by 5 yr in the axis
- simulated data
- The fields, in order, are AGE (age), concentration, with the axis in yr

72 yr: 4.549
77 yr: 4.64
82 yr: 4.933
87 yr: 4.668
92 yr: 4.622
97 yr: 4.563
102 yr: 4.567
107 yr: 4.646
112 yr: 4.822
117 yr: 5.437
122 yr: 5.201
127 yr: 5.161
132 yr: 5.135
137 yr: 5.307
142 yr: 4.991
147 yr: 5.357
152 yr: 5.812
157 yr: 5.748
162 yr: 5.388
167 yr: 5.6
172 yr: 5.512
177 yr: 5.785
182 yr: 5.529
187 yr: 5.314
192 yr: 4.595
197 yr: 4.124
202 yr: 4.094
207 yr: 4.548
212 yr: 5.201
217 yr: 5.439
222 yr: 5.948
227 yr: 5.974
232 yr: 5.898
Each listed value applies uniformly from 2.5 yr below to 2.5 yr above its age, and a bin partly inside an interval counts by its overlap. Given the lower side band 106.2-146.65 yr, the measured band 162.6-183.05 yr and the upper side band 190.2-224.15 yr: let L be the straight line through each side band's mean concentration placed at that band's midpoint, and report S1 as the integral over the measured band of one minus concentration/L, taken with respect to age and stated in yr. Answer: -2.60 yr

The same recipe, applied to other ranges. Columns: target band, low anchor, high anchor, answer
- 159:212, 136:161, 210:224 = 4.11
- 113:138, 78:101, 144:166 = -0.26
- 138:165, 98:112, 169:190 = -1.39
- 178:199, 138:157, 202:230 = 1.52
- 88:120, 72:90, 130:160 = 1.19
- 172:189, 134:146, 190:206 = -3.69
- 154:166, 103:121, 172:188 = -0.45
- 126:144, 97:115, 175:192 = -0.74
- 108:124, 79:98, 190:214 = -1.55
